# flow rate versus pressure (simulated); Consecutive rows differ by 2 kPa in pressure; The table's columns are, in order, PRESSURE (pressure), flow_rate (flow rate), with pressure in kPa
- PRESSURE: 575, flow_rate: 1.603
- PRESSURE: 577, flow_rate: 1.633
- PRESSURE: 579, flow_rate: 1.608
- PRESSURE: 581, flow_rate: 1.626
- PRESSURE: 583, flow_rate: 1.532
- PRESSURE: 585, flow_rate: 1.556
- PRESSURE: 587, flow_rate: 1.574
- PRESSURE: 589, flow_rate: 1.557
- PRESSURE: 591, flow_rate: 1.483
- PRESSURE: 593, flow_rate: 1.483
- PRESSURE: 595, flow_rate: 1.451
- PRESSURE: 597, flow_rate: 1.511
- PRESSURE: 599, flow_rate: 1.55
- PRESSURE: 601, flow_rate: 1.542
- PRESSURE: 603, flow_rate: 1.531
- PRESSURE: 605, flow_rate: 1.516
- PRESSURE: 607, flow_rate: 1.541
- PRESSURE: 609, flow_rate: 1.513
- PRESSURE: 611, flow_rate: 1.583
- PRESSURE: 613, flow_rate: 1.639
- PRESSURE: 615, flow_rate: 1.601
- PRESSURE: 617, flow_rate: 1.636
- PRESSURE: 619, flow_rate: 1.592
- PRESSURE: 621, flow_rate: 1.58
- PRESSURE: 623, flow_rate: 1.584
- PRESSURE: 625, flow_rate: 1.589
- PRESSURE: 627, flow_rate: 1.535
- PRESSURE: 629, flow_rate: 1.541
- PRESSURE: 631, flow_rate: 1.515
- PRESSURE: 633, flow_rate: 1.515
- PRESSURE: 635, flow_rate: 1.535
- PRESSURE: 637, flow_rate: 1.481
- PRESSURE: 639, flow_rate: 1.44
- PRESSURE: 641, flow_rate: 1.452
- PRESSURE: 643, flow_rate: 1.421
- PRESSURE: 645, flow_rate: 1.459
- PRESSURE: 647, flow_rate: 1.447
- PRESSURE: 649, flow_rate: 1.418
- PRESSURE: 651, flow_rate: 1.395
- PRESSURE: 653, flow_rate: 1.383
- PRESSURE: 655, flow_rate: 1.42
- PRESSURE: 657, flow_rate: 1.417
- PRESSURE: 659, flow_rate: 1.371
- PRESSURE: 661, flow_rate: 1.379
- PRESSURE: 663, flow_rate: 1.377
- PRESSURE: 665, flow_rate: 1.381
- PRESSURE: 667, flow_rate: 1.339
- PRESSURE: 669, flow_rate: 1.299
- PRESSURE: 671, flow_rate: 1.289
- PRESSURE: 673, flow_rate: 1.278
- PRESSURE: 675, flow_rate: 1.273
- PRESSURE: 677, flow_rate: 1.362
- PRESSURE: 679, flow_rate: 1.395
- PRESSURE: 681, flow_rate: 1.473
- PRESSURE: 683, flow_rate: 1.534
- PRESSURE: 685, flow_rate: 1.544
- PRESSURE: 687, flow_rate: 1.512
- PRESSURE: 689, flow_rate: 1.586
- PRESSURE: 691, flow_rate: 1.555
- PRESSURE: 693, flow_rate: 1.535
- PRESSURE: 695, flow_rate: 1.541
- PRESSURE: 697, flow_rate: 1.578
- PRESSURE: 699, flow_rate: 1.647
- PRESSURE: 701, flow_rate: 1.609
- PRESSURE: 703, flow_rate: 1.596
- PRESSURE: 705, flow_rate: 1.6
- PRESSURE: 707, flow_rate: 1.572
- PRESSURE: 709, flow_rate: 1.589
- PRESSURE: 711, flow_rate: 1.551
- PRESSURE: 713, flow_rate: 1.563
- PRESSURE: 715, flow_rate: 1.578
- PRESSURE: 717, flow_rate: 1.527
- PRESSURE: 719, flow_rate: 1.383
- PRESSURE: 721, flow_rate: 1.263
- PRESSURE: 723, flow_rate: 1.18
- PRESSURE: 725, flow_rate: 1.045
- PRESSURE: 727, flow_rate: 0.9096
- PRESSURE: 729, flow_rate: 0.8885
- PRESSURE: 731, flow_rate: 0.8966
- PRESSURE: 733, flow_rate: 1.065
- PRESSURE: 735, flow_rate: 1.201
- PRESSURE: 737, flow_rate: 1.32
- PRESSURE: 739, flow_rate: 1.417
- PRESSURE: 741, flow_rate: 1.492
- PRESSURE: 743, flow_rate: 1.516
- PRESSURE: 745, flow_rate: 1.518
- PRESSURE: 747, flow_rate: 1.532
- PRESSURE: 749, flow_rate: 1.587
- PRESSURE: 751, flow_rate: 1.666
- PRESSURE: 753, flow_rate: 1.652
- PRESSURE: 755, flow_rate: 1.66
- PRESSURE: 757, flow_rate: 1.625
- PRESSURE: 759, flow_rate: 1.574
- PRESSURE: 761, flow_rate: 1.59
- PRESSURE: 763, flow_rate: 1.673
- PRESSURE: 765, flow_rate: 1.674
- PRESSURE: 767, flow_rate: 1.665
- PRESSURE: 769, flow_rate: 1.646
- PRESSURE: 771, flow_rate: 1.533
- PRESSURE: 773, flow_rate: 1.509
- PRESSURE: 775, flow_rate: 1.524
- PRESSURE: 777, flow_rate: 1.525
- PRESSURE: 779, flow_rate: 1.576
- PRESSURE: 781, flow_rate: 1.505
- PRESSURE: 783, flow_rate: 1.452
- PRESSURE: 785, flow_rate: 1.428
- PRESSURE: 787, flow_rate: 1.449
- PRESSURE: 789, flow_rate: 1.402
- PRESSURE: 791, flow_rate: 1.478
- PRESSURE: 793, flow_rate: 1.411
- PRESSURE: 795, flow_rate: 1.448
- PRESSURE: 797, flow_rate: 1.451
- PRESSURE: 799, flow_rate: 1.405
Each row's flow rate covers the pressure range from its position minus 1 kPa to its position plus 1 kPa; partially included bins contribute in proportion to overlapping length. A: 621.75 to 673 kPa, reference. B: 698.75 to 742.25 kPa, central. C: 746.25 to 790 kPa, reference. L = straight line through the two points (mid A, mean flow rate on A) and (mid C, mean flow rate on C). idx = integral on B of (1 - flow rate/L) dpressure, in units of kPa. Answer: 4.56 kPa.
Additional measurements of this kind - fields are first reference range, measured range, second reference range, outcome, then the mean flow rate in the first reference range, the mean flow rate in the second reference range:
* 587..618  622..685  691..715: 5.3 kPa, 1.54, 1.58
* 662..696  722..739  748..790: 4.8 kPa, 1.43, 1.57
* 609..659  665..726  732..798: 1.9 kPa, 1.5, 1.51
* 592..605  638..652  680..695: 0.8 kPa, 1.51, 1.53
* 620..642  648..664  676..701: 1.4 kPa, 1.52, 1.53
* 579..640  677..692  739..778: 0.6 kPa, 1.55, 1.58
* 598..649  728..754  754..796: 2.9 kPa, 1.53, 1.54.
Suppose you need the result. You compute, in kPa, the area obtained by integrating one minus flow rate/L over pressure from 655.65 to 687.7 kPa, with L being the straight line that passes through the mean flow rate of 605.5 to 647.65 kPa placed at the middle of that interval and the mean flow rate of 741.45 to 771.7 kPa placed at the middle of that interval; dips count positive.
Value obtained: 3.51 kPa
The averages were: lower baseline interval 1.53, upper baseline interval 1.61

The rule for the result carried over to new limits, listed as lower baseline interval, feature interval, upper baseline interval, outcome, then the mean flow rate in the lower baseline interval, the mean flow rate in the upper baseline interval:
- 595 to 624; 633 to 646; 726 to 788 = 0.6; 1.56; 1.46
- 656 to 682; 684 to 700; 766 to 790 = -2.0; 1.36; 1.52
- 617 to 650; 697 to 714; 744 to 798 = -0.7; 1.51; 1.55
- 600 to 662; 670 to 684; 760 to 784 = 1.4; 1.5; 1.57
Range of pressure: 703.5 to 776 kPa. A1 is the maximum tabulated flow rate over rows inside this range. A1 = 1.674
